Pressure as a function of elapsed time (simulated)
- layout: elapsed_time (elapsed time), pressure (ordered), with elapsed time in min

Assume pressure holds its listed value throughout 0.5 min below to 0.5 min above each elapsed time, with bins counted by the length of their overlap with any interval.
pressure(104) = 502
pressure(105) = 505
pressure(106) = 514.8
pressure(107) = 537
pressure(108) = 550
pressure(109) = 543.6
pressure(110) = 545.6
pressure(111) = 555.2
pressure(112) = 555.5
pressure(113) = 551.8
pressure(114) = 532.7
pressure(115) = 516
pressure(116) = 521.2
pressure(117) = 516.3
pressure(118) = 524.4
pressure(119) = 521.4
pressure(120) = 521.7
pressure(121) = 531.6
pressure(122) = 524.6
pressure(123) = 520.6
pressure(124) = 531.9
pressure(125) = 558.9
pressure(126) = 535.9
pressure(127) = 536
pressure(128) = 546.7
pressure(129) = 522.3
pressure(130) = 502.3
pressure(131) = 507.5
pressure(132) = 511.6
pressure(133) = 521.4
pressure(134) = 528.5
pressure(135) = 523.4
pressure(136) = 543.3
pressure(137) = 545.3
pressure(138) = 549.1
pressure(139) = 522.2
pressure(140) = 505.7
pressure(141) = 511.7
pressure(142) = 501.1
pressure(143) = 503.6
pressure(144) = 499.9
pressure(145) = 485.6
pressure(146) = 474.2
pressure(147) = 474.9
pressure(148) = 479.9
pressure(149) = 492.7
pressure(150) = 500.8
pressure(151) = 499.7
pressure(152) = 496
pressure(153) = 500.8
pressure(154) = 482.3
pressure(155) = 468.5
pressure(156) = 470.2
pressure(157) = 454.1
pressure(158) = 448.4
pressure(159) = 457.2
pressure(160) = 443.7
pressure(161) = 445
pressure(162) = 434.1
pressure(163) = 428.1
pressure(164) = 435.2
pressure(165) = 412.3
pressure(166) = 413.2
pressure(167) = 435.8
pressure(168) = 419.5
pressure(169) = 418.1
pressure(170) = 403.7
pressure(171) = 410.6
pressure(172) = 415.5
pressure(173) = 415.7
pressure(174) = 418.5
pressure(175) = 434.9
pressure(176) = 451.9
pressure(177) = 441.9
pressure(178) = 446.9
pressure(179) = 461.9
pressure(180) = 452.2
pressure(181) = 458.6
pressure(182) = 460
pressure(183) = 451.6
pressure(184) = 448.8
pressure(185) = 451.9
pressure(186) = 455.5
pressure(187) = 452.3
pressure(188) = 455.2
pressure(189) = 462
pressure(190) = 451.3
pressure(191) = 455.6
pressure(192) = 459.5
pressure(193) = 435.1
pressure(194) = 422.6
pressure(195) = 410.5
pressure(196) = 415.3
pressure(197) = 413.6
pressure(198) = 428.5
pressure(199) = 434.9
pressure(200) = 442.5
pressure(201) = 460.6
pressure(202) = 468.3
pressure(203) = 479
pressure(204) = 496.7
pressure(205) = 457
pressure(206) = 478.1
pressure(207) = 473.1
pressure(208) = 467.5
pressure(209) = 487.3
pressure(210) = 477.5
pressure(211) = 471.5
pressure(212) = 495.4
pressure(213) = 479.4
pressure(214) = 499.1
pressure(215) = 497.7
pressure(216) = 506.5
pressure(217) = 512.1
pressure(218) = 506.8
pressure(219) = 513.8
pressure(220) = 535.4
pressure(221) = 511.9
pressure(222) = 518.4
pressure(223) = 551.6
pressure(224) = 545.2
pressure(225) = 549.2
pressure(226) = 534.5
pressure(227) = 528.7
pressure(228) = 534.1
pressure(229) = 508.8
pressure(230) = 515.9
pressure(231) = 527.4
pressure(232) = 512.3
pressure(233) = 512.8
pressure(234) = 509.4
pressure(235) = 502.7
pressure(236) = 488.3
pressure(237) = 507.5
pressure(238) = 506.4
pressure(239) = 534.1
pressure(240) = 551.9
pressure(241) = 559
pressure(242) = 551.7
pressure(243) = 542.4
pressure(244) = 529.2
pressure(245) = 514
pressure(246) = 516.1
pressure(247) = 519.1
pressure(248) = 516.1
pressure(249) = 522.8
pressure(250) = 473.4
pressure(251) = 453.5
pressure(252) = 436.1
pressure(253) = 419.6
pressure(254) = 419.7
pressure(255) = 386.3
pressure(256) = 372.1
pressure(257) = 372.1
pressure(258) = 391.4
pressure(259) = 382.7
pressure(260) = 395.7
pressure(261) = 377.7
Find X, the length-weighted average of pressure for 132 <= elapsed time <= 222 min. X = 468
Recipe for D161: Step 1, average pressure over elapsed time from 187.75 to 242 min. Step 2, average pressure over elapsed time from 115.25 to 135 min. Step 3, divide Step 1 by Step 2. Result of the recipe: 0.93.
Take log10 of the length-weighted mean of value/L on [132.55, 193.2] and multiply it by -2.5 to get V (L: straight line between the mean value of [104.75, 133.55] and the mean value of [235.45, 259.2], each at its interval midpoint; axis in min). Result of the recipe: 0.11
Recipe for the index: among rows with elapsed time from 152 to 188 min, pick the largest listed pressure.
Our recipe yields 500.8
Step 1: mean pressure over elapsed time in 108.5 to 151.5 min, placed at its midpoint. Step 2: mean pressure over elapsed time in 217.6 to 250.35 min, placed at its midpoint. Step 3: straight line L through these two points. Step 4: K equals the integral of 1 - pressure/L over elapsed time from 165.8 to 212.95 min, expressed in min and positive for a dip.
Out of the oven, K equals 6.7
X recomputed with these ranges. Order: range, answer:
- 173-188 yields 448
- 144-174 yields 452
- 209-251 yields 516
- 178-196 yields 449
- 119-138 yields 529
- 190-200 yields 432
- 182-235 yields 482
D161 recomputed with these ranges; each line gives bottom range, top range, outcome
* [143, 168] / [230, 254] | 1.09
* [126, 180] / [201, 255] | 1.06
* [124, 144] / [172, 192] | 0.85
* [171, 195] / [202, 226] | 1.13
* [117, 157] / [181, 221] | 0.91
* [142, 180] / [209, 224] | 1.12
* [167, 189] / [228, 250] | 1.18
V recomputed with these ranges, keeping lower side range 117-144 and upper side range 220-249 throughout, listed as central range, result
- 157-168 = 0.20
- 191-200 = 0.22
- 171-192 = 0.18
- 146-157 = 0.09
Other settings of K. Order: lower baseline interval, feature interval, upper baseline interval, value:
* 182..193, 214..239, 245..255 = -2.8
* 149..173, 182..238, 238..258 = -1.9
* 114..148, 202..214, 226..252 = 0.9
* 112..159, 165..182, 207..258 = 2.5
